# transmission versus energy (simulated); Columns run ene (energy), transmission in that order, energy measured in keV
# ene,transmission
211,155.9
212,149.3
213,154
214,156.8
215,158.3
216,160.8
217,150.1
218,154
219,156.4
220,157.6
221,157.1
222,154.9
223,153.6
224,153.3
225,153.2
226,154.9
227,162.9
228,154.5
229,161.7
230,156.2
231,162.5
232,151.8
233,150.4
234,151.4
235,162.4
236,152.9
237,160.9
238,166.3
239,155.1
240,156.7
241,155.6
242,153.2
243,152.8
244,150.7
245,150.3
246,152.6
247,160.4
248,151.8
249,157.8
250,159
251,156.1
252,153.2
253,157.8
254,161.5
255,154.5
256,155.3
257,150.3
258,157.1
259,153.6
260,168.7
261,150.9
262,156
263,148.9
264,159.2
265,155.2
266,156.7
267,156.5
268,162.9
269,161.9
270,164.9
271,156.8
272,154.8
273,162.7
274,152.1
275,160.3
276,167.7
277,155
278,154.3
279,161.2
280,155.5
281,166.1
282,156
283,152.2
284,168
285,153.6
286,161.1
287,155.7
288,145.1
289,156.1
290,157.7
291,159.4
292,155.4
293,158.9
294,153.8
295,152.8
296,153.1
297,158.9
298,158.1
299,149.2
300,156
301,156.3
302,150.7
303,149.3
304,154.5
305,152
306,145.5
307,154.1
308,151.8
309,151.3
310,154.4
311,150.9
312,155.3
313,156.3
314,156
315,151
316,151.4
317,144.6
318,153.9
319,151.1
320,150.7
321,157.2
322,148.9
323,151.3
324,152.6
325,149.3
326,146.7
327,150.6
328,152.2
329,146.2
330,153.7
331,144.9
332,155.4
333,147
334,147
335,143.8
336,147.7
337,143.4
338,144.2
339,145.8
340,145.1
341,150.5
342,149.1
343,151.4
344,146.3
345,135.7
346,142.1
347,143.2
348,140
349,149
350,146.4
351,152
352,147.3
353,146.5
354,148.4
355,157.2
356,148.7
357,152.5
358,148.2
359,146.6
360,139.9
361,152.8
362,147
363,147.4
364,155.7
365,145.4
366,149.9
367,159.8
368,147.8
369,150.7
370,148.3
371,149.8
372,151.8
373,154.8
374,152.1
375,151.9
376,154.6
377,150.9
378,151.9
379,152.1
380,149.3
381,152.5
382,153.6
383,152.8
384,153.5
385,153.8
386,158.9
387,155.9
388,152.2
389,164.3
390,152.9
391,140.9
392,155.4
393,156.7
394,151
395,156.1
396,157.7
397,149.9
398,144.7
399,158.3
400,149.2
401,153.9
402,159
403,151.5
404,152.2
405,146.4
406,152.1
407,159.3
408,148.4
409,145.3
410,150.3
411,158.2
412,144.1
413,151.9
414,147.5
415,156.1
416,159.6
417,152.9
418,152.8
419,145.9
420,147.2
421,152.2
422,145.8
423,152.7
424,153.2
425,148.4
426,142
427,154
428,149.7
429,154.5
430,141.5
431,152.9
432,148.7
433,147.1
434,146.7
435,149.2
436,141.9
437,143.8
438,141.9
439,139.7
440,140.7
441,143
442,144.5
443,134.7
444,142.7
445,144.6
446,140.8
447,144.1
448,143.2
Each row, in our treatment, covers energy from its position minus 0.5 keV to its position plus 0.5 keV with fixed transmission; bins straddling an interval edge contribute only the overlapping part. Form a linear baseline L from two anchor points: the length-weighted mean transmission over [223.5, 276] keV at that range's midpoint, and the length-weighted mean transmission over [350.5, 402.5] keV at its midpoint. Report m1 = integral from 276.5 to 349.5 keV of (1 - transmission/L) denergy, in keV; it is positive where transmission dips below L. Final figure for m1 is 1.2 keV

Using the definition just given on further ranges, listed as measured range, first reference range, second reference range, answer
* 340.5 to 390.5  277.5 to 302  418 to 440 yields 0.40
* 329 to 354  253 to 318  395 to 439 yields 1.11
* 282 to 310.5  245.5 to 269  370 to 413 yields 0.15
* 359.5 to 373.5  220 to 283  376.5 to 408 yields 0.34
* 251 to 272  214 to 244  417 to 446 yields -0.33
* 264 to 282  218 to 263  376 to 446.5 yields -0.49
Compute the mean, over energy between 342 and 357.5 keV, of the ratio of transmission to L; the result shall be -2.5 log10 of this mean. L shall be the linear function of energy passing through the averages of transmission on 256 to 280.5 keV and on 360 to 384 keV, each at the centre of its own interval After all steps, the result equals 0.04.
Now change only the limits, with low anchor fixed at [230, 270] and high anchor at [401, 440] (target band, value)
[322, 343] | 0.033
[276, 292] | -0.017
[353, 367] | 0.018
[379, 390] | -0.025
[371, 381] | -0.005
